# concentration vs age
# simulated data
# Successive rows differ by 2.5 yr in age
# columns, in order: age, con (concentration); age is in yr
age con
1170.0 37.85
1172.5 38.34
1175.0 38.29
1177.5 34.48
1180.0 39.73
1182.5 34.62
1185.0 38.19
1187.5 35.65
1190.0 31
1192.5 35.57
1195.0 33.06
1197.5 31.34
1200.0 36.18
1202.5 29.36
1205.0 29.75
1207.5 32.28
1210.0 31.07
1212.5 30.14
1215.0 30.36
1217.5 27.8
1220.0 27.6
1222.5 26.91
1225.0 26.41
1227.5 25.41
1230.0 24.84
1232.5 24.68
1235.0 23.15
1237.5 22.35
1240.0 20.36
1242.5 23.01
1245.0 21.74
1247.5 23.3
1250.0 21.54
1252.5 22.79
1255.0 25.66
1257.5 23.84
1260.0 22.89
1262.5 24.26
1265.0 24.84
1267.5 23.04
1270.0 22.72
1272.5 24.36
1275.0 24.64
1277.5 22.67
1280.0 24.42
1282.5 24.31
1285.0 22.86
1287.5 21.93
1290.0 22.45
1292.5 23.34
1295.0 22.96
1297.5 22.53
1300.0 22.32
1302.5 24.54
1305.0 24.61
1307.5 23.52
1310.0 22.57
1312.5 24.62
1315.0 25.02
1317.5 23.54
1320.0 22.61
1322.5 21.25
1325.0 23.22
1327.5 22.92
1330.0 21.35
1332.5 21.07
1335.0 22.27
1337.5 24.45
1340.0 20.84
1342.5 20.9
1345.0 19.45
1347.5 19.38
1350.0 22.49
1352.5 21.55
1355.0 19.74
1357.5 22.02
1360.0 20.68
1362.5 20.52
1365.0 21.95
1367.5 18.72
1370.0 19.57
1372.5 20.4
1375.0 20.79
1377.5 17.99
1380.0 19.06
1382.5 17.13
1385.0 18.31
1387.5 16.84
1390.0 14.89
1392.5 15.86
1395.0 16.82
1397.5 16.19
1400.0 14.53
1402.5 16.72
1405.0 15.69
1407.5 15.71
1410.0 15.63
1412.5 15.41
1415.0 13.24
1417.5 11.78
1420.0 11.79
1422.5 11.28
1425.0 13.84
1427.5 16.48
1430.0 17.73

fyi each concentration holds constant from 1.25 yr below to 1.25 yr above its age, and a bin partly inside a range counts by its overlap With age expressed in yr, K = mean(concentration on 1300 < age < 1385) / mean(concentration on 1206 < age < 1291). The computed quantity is 0.9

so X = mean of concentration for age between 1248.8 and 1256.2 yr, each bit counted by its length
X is 23.3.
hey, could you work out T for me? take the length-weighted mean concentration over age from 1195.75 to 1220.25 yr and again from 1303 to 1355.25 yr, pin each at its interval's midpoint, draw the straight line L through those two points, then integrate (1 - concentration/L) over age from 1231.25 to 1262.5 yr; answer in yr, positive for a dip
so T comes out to 5.6 yr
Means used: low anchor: 30.8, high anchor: 22.3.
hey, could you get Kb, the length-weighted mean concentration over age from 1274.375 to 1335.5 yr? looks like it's 23.1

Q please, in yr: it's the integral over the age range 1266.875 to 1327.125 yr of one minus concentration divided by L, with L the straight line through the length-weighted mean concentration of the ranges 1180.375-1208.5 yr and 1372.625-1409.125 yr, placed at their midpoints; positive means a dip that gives 3.6 yr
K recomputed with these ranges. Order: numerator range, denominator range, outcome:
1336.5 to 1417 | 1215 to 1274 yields 0.76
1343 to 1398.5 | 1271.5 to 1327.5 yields 0.82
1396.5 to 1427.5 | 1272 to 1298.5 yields 0.62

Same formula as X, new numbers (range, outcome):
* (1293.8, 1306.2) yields 23.4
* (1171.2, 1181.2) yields 37.7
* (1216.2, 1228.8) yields 26.8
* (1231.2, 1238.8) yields 23.4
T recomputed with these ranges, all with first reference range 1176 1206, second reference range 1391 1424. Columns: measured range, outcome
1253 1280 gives 3.4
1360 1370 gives -1.0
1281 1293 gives 1.2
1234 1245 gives 2.8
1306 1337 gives -0.7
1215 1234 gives 2.9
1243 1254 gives 2.5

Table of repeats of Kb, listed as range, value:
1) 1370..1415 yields 16.9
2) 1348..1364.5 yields 21.1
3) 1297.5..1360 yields 22.3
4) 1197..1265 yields 26.2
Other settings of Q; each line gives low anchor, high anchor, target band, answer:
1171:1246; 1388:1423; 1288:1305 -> 0.1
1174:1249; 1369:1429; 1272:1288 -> 0.6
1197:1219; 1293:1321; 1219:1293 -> 9.6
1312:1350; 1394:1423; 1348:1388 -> -2.9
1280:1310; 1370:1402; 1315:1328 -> -0.8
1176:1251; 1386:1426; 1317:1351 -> -2.8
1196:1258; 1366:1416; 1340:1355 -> -0.9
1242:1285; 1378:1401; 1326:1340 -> -1.8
